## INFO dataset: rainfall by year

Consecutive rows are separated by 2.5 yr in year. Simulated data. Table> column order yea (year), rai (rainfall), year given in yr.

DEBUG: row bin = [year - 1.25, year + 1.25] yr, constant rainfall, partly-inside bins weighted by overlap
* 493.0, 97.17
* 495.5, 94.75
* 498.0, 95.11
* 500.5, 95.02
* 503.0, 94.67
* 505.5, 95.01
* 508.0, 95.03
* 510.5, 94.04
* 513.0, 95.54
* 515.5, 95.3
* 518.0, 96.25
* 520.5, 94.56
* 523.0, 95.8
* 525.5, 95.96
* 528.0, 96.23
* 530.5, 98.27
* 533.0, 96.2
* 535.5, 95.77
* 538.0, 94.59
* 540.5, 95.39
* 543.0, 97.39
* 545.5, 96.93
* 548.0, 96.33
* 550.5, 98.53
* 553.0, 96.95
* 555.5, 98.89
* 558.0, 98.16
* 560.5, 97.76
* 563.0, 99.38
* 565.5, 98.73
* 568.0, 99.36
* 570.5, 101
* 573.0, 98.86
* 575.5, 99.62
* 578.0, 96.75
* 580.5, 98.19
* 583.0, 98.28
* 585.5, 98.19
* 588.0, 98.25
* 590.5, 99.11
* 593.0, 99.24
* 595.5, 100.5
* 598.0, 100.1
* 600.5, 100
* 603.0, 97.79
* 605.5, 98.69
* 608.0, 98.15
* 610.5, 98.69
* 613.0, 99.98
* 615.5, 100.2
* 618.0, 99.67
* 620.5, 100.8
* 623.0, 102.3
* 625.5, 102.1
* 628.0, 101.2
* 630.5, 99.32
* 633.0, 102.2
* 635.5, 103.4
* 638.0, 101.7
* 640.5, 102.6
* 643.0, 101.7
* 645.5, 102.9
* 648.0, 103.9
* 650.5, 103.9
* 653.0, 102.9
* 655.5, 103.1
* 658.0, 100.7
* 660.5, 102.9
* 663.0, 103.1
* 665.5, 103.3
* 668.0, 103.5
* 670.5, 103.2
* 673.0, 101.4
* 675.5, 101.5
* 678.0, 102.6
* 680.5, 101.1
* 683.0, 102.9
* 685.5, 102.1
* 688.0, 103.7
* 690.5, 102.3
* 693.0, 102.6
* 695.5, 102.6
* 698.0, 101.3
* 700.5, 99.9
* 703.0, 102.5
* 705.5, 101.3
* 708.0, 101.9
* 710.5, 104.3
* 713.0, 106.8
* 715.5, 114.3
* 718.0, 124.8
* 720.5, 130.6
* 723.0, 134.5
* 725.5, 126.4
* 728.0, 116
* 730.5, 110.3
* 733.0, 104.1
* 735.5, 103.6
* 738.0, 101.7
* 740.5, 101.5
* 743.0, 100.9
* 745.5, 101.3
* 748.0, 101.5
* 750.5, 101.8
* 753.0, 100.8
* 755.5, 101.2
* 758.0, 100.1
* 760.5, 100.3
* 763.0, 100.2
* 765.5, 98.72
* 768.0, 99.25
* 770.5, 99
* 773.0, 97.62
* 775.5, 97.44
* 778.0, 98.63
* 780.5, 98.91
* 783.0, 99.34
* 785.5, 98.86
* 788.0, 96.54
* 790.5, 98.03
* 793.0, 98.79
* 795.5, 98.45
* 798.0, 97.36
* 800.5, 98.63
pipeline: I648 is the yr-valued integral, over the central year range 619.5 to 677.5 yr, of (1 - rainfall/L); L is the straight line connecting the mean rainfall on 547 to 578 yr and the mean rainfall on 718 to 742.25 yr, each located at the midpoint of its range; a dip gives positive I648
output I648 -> 2.4 yr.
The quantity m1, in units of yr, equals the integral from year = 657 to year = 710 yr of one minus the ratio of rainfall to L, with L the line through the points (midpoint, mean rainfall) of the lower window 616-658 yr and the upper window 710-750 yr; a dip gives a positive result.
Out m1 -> 2.2 yr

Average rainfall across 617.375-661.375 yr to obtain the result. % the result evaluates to 102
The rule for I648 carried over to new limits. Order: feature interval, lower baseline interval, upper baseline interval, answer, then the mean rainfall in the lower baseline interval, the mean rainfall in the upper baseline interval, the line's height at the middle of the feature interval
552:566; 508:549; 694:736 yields 0.01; 95.9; 111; 98.3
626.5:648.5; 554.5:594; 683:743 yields 0.23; 98.7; 108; 103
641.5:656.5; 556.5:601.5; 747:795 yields -0.60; 99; 99.3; 99.1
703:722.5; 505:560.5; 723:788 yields -2.04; 96.3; 103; 102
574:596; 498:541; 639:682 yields 0.04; 95.5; 103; 98.8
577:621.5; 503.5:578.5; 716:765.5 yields 0.54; 96.9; 108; 100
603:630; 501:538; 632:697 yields 0.06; 95.6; 103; 100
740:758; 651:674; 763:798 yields -0.29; 103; 98.5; 99.6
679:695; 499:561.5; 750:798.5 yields -0.72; 96.2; 99.1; 98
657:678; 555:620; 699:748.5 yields 0.54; 99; 109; 105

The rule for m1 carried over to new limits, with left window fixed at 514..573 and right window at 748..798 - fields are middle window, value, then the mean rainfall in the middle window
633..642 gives -0.4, 102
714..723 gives -2.3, 124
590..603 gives -0.3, 99.6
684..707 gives -0.8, 102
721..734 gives -2.7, 119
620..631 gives -0.4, 101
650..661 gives -0.5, 103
